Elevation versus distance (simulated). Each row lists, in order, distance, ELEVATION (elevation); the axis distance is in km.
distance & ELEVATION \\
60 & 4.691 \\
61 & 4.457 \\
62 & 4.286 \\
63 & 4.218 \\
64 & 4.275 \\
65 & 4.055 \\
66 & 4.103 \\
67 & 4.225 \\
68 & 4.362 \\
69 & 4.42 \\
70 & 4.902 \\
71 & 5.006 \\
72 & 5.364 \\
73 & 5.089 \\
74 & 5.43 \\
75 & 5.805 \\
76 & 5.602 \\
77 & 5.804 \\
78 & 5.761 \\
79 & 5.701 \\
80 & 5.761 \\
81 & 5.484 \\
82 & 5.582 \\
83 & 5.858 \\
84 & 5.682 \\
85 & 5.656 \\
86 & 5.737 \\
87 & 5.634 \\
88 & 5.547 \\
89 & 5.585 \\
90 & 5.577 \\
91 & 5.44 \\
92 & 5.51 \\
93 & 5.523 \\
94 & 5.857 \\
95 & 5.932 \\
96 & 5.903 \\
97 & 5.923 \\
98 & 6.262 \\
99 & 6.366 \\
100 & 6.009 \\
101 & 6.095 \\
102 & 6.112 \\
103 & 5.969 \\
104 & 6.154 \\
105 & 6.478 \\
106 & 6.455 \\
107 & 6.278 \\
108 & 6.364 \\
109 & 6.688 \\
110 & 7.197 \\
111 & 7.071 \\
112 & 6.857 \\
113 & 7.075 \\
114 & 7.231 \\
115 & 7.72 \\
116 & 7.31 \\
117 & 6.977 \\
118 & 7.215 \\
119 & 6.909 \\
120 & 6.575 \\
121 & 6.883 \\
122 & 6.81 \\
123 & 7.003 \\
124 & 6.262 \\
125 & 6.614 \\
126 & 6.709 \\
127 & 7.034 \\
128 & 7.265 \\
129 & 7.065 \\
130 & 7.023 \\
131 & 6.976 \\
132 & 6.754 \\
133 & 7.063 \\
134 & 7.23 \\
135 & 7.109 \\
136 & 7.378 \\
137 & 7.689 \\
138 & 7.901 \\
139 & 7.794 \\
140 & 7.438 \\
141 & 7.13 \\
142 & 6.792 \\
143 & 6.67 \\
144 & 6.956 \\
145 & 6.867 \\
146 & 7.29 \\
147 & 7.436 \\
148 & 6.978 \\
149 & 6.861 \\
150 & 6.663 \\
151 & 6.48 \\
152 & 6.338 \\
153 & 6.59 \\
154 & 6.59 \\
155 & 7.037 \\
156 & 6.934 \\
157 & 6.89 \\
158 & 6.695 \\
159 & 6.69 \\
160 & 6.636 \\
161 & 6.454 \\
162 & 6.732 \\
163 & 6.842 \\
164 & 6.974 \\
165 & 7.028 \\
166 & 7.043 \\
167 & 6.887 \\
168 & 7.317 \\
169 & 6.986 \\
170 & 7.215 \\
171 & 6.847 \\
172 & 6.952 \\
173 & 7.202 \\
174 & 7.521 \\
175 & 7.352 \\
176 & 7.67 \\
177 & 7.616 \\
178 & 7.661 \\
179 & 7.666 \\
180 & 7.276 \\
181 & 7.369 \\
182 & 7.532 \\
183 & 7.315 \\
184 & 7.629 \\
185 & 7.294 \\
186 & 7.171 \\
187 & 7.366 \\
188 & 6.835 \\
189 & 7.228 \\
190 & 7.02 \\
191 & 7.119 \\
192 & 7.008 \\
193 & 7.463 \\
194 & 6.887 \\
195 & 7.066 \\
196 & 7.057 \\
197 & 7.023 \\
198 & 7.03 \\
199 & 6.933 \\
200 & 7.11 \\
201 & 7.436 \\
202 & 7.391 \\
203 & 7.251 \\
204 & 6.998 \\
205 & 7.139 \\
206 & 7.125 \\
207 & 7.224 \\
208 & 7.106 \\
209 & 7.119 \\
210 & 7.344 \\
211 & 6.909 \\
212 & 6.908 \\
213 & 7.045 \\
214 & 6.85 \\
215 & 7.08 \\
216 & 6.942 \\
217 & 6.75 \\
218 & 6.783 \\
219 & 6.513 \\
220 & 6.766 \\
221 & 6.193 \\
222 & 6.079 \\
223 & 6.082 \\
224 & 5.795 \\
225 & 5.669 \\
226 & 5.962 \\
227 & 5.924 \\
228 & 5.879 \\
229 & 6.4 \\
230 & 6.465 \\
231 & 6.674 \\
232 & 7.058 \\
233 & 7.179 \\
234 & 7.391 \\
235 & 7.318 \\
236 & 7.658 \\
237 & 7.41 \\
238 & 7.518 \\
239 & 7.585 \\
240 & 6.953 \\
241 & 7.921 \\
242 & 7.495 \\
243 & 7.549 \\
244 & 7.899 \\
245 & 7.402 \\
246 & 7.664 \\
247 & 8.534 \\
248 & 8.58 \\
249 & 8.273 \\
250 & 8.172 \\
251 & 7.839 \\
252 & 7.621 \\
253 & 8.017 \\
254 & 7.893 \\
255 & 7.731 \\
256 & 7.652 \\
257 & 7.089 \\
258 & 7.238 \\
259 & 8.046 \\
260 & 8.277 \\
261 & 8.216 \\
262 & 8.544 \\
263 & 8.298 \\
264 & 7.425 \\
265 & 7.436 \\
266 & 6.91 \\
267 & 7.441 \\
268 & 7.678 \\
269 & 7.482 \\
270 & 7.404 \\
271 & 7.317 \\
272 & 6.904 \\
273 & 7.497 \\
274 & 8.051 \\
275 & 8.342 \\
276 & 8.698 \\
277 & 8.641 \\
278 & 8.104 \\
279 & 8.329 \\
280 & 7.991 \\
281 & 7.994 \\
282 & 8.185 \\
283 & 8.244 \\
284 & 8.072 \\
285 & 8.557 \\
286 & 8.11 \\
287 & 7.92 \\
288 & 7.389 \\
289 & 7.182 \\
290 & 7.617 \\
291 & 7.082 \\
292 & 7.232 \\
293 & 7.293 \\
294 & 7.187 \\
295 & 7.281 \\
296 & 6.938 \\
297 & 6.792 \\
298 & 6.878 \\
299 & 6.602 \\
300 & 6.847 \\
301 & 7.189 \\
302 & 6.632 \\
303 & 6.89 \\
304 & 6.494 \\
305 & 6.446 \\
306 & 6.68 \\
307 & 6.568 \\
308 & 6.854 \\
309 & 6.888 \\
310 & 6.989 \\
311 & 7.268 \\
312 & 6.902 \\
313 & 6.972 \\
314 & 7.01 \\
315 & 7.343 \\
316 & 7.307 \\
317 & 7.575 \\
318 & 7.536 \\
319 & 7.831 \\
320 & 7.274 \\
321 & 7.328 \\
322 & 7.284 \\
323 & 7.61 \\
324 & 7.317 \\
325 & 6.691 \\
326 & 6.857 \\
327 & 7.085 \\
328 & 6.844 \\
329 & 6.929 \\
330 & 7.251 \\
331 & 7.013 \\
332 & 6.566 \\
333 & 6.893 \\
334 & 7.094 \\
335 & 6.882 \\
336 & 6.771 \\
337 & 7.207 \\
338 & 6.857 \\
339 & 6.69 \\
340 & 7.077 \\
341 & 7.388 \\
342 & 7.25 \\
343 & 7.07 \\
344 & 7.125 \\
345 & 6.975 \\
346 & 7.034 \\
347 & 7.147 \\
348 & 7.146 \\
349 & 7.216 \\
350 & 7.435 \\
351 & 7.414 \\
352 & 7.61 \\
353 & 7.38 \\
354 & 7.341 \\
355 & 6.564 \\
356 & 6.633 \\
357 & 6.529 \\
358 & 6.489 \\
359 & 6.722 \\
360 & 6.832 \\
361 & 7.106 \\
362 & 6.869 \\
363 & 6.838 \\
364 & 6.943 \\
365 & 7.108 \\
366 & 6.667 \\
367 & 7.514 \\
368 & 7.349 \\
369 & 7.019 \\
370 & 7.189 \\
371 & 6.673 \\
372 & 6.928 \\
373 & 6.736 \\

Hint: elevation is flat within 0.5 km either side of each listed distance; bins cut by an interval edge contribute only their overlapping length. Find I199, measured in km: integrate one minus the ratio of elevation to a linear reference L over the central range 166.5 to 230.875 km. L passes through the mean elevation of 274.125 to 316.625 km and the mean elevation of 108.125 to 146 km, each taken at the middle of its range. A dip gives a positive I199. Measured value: 1.9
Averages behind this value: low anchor 7.06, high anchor 7.39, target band 6.98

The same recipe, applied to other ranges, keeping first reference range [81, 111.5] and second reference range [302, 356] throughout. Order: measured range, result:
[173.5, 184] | -1.84 km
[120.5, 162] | -4.93 km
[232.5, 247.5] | -2.03 km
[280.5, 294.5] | -1.71 km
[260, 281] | -3.23 km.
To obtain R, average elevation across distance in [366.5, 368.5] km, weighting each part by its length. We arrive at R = 7.43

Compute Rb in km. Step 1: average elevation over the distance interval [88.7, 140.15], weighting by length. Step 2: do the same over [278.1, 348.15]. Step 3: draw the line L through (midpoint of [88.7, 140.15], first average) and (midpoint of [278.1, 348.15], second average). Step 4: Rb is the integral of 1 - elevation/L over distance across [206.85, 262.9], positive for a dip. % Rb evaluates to -1.9 km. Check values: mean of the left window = 6.66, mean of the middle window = 7.23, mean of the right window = 7.2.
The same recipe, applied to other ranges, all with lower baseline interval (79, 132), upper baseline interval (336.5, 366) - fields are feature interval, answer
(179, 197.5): -1.76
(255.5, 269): -1.82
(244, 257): -2.23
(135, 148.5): -1.64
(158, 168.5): -0.53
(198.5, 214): -1.14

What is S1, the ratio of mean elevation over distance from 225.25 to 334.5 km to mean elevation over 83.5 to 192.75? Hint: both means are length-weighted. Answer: 1.09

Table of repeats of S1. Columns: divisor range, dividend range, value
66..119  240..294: 1.31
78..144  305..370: 1.08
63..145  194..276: 1.17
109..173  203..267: 1.04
